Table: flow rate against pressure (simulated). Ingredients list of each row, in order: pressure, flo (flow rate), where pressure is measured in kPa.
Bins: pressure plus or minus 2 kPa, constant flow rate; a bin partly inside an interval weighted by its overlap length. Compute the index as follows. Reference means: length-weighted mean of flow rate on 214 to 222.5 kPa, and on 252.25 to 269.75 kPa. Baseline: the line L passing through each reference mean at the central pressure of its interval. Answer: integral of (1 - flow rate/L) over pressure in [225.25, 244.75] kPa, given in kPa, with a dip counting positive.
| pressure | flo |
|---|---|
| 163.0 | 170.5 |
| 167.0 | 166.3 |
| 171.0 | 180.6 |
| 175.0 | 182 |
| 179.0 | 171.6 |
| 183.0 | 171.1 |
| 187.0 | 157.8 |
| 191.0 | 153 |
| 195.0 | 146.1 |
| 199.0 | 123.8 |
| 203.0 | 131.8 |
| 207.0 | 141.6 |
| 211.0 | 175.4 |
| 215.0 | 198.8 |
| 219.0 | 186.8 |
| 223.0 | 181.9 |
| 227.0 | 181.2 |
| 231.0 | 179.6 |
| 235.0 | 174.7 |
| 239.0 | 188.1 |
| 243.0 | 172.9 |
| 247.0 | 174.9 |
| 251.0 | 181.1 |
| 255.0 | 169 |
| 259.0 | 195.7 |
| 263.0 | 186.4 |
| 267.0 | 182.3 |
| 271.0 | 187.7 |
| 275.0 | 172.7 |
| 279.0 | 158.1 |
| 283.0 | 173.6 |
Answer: 0.85 kPa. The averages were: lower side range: 190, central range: 179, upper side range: 183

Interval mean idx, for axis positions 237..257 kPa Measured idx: 177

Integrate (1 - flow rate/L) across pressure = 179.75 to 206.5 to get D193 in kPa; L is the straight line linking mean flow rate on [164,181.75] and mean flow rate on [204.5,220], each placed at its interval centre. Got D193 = 4.0 kPa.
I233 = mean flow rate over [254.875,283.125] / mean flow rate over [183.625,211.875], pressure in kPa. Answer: 1.22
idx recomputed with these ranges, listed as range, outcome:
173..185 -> 175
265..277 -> 181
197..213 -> 143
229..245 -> 179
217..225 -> 184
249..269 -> 183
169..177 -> 181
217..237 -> 181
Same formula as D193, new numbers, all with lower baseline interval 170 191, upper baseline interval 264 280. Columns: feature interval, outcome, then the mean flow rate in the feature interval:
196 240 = 1.2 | 168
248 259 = -0.2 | 179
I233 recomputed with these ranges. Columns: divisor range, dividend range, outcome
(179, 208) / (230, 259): 1.20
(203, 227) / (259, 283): 1.03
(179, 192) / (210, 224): 1.15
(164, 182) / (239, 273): 1.04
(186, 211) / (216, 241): 1.27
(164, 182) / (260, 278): 1.04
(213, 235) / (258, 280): 0.98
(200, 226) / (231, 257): 1.05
